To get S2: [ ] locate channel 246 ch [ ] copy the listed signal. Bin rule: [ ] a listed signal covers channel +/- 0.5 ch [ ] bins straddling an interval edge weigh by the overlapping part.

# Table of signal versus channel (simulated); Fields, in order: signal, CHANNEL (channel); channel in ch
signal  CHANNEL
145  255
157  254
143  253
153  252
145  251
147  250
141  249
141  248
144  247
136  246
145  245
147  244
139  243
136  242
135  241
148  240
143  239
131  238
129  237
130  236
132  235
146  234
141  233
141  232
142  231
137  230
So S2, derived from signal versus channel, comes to 136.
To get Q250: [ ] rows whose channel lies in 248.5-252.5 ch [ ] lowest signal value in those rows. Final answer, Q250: 141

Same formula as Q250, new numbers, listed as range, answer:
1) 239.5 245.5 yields 135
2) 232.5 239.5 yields 129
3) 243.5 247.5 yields 136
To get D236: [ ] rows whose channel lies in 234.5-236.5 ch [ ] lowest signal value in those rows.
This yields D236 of 130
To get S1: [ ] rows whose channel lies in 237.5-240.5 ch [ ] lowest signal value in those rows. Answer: 131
